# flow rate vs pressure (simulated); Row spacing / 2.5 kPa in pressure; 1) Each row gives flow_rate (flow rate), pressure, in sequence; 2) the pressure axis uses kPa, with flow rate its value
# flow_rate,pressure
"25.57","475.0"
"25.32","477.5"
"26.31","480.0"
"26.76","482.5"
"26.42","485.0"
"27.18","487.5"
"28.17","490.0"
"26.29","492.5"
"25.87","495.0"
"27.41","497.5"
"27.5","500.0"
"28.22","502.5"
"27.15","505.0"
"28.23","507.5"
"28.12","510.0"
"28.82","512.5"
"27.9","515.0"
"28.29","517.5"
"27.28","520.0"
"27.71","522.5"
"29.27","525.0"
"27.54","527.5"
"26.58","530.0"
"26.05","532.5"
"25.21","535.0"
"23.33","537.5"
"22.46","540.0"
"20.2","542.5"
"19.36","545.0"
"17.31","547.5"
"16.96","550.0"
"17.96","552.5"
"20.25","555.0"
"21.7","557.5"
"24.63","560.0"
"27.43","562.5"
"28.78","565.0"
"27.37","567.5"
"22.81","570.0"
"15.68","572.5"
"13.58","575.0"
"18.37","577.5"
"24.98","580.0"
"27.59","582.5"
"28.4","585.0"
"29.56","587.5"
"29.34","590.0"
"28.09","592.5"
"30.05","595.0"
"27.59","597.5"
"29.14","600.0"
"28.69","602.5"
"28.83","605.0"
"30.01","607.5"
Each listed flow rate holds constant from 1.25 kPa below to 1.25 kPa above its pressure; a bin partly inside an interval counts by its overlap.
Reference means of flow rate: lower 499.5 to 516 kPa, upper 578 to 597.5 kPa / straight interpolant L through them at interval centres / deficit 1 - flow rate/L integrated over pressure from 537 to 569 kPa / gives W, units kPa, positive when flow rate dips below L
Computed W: 6.7 kPa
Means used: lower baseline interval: 28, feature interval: 22.1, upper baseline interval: 27.9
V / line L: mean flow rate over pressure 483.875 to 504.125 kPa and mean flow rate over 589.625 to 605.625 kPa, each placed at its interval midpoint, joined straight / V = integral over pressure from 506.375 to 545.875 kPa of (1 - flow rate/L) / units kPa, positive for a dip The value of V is 2.2 kPa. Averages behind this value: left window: 27.1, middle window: 26.1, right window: 28.8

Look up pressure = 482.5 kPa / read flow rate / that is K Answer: 26.76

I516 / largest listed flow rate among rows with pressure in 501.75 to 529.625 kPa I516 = 29.27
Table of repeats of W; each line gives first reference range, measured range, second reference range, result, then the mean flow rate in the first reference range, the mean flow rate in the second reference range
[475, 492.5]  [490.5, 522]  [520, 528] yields -0.2 kPa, 26.6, 28.1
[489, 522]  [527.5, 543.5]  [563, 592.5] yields 1.2 kPa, 27.6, 24.5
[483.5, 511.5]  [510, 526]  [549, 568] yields -1.4 kPa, 27.3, 23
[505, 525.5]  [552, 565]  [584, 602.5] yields 2.4 kPa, 28.1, 28.9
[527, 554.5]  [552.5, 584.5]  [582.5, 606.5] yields 3.4 kPa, 21.9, 28.8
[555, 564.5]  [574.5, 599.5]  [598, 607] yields 1.0 kPa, 24.3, 28.9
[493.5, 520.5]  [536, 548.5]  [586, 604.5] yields 3.3 kPa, 27.7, 28.9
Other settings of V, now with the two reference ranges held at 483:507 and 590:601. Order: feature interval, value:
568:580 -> 4.0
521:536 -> 0.3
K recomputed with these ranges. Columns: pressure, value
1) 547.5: 17.31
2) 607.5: 30.01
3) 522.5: 27.71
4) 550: 16.96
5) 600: 29.14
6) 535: 25.21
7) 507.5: 28.23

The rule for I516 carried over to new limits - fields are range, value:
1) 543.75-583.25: 28.78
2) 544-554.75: 19.36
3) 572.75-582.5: 27.59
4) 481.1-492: 28.17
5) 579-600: 30.05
